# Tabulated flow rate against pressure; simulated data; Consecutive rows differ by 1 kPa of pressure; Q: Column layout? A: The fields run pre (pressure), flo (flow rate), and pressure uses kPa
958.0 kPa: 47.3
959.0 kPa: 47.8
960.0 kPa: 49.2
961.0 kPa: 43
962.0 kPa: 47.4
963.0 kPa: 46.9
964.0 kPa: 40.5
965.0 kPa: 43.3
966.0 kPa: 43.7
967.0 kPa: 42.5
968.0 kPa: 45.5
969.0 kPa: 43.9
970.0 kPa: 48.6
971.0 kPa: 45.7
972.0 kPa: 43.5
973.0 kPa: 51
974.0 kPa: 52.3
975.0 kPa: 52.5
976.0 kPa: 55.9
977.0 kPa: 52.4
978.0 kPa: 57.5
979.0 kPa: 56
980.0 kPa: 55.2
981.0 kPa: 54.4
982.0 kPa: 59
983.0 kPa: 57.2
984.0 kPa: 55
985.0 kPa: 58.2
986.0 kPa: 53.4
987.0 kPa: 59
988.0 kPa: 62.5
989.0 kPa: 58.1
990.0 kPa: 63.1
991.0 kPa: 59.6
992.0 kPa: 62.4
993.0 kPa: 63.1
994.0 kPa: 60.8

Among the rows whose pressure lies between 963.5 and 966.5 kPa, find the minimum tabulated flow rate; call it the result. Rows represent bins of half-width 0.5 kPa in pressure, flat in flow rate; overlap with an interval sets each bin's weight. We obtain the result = 40.5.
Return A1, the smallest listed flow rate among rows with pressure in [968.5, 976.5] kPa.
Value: 43.5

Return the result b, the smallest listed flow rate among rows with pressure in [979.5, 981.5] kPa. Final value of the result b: 54.4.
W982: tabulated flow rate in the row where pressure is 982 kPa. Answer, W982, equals 59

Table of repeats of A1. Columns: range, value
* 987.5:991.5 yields 58.1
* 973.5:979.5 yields 52.3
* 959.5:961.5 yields 43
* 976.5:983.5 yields 52.4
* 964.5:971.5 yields 42.5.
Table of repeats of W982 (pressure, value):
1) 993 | 63.1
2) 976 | 55.9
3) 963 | 46.9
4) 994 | 60.8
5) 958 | 47.3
